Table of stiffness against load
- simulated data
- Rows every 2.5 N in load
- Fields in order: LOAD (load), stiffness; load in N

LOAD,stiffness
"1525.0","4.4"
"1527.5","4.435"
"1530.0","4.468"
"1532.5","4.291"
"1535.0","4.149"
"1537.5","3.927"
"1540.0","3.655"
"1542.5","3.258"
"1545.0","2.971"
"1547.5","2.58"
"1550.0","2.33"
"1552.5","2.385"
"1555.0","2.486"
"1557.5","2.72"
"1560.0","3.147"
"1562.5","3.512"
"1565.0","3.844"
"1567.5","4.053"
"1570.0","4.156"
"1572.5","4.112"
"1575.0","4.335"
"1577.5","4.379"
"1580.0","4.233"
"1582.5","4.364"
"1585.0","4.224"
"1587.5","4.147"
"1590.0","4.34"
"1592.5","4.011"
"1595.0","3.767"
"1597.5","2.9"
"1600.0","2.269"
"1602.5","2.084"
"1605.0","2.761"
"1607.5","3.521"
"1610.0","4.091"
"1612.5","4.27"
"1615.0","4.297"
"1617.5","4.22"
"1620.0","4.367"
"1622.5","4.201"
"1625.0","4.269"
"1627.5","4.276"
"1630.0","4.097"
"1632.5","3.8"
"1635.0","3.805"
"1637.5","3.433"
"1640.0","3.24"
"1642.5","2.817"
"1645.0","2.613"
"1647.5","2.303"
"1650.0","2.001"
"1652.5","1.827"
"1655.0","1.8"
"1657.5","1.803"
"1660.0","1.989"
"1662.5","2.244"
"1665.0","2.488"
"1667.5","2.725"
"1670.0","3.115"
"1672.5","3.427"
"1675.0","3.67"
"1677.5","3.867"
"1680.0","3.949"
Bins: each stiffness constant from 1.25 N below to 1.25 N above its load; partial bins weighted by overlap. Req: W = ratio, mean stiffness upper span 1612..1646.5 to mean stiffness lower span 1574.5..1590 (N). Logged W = 0.9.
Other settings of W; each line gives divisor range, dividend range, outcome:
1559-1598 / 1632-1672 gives 0.66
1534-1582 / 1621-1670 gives 0.84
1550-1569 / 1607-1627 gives 1.34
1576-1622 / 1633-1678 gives 0.72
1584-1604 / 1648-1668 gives 0.61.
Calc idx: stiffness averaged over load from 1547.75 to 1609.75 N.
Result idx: 3.5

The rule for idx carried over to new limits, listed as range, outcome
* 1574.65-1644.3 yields 3.79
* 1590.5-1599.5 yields 3.52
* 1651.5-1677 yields 2.56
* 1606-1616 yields 4.01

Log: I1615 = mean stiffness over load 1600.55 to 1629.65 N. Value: 3.82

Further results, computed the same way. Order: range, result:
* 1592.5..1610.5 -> 3.08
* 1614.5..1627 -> 4.27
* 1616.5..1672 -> 3.06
